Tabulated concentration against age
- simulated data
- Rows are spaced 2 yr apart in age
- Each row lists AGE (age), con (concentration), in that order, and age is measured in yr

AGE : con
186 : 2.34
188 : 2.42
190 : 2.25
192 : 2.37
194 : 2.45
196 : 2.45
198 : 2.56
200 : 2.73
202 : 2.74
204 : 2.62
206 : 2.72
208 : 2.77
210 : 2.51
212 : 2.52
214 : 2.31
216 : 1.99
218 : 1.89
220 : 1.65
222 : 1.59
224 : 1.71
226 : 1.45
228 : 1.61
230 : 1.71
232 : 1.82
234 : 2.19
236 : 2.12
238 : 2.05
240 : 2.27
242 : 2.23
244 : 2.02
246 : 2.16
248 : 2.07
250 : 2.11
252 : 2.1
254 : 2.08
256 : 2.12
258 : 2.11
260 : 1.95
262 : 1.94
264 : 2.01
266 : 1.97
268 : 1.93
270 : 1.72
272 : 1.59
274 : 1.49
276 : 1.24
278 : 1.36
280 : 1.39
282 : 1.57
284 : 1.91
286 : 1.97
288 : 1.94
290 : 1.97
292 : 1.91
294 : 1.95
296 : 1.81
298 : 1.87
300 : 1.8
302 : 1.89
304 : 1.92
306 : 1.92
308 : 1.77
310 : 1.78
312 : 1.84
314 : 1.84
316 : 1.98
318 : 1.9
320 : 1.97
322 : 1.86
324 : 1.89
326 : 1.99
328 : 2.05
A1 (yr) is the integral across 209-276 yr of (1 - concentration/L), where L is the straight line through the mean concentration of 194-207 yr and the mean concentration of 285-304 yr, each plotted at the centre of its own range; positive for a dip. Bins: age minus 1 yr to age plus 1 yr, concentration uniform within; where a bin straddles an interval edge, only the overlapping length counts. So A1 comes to 9.9 yr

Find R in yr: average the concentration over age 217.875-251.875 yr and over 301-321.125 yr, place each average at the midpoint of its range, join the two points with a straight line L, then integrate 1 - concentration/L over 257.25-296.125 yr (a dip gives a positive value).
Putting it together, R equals 2.4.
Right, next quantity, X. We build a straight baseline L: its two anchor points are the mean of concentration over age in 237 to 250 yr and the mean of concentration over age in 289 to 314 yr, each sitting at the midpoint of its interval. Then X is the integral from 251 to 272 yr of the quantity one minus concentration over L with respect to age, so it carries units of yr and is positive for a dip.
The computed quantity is 0.79 yr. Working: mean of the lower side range 2.13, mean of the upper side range 1.87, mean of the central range 1.97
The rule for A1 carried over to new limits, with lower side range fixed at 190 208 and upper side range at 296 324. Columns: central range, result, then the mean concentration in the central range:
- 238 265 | 1.8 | 2.09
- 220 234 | 4.1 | 1.69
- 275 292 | 2.9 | 1.68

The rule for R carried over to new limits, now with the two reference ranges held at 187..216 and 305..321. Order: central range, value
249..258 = 0.5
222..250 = 4.4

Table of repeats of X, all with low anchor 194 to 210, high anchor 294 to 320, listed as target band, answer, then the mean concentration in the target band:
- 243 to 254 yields 1.0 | 2.09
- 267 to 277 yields 2.5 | 1.59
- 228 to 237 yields 1.8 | 1.92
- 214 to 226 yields 3.4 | 1.79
